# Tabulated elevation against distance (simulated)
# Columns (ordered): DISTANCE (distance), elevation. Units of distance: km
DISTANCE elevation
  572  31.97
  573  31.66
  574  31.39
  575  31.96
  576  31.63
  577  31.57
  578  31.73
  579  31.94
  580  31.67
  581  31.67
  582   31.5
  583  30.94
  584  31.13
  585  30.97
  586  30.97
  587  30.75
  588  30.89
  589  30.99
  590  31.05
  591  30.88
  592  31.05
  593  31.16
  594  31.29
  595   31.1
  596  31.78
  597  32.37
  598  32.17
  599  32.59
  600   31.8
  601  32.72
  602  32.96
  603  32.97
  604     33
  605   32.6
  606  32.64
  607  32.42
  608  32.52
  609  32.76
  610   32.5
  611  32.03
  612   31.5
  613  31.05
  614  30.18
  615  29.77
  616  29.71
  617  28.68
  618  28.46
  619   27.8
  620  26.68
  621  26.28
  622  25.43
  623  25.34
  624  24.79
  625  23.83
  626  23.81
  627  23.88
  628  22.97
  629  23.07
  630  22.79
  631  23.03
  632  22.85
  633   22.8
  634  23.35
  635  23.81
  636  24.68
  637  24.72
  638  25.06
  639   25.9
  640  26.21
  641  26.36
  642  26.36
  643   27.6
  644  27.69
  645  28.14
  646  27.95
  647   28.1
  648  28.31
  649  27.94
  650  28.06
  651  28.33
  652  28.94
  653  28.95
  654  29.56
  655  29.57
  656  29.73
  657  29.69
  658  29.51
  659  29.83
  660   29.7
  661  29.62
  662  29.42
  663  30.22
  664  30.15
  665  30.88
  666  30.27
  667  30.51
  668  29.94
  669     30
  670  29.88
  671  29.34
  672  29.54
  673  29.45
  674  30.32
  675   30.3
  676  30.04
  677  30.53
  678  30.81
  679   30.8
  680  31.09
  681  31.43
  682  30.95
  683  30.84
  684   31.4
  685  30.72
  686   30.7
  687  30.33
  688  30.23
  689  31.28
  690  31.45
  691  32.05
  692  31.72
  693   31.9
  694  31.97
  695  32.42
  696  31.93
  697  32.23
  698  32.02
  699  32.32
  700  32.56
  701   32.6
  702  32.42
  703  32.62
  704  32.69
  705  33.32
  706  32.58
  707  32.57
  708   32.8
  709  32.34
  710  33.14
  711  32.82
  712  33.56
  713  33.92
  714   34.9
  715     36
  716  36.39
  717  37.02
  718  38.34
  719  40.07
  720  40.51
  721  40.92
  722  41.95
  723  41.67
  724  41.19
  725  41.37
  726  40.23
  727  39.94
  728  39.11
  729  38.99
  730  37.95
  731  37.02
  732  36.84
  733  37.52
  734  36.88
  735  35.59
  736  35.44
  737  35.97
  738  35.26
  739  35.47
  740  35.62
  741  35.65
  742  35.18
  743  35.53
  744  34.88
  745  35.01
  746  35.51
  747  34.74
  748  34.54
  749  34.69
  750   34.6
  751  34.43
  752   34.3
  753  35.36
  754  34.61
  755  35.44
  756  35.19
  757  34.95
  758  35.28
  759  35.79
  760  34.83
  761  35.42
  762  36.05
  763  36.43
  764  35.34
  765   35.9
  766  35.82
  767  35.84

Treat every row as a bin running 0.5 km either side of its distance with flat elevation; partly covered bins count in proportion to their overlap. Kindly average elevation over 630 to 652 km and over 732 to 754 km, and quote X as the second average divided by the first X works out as 1.36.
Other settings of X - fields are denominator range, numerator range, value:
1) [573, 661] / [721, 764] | 1.26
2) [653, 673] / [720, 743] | 1.27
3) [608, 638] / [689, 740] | 1.33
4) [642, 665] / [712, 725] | 1.33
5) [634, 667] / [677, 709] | 1.13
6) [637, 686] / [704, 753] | 1.24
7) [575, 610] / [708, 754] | 1.15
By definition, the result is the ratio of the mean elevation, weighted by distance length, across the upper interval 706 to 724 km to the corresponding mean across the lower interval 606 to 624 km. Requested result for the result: 1.23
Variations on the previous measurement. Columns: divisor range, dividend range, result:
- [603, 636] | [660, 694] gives 1.11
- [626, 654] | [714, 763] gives 1.42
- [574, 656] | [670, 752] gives 1.18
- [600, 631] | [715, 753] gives 1.29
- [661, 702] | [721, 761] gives 1.18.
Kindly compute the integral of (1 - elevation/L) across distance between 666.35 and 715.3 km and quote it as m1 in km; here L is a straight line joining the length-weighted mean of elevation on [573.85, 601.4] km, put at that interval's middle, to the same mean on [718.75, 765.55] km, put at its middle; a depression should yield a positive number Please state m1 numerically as 4.7 km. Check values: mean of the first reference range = 31.5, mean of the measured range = 31.6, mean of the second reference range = 36.7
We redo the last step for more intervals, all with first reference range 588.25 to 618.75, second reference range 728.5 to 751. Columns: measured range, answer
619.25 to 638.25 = 4.77 km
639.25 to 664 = 3.35 km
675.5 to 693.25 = 1.60 km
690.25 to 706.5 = 1.04 km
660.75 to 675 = 1.52 km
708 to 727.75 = -1.37 km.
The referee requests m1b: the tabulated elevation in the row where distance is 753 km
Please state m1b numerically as 35.36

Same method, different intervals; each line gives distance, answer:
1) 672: 29.54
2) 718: 38.34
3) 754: 34.61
